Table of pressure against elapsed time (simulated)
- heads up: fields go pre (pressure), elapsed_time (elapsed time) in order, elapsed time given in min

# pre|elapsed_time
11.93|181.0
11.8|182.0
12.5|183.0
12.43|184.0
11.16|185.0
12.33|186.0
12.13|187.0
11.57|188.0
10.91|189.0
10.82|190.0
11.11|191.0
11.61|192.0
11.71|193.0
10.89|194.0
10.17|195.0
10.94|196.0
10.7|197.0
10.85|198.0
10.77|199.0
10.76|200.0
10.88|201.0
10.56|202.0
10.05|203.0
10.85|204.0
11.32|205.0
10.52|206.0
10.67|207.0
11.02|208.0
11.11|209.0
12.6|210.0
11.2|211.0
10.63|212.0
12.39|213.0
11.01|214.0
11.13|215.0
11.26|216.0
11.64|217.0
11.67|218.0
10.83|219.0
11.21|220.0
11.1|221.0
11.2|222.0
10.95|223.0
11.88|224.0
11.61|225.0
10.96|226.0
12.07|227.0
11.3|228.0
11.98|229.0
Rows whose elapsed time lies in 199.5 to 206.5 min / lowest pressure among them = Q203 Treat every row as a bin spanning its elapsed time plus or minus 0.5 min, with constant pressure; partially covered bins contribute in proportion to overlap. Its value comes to 10.05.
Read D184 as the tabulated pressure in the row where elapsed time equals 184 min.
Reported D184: 12.43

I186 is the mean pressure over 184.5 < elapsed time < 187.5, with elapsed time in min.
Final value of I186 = 11.9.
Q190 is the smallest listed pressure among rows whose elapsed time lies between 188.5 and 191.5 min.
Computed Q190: 10.82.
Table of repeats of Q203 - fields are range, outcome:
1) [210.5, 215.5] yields 10.63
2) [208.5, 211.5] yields 11.11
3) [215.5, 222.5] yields 10.83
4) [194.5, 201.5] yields 10.17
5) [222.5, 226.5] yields 10.95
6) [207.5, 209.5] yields 11.02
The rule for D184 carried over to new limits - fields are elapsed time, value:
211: 11.2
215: 11.13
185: 11.16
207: 10.67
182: 11.8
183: 12.5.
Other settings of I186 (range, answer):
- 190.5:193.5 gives 11.5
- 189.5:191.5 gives 11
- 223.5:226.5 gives 11.5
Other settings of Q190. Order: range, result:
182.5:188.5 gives 11.16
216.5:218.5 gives 11.64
